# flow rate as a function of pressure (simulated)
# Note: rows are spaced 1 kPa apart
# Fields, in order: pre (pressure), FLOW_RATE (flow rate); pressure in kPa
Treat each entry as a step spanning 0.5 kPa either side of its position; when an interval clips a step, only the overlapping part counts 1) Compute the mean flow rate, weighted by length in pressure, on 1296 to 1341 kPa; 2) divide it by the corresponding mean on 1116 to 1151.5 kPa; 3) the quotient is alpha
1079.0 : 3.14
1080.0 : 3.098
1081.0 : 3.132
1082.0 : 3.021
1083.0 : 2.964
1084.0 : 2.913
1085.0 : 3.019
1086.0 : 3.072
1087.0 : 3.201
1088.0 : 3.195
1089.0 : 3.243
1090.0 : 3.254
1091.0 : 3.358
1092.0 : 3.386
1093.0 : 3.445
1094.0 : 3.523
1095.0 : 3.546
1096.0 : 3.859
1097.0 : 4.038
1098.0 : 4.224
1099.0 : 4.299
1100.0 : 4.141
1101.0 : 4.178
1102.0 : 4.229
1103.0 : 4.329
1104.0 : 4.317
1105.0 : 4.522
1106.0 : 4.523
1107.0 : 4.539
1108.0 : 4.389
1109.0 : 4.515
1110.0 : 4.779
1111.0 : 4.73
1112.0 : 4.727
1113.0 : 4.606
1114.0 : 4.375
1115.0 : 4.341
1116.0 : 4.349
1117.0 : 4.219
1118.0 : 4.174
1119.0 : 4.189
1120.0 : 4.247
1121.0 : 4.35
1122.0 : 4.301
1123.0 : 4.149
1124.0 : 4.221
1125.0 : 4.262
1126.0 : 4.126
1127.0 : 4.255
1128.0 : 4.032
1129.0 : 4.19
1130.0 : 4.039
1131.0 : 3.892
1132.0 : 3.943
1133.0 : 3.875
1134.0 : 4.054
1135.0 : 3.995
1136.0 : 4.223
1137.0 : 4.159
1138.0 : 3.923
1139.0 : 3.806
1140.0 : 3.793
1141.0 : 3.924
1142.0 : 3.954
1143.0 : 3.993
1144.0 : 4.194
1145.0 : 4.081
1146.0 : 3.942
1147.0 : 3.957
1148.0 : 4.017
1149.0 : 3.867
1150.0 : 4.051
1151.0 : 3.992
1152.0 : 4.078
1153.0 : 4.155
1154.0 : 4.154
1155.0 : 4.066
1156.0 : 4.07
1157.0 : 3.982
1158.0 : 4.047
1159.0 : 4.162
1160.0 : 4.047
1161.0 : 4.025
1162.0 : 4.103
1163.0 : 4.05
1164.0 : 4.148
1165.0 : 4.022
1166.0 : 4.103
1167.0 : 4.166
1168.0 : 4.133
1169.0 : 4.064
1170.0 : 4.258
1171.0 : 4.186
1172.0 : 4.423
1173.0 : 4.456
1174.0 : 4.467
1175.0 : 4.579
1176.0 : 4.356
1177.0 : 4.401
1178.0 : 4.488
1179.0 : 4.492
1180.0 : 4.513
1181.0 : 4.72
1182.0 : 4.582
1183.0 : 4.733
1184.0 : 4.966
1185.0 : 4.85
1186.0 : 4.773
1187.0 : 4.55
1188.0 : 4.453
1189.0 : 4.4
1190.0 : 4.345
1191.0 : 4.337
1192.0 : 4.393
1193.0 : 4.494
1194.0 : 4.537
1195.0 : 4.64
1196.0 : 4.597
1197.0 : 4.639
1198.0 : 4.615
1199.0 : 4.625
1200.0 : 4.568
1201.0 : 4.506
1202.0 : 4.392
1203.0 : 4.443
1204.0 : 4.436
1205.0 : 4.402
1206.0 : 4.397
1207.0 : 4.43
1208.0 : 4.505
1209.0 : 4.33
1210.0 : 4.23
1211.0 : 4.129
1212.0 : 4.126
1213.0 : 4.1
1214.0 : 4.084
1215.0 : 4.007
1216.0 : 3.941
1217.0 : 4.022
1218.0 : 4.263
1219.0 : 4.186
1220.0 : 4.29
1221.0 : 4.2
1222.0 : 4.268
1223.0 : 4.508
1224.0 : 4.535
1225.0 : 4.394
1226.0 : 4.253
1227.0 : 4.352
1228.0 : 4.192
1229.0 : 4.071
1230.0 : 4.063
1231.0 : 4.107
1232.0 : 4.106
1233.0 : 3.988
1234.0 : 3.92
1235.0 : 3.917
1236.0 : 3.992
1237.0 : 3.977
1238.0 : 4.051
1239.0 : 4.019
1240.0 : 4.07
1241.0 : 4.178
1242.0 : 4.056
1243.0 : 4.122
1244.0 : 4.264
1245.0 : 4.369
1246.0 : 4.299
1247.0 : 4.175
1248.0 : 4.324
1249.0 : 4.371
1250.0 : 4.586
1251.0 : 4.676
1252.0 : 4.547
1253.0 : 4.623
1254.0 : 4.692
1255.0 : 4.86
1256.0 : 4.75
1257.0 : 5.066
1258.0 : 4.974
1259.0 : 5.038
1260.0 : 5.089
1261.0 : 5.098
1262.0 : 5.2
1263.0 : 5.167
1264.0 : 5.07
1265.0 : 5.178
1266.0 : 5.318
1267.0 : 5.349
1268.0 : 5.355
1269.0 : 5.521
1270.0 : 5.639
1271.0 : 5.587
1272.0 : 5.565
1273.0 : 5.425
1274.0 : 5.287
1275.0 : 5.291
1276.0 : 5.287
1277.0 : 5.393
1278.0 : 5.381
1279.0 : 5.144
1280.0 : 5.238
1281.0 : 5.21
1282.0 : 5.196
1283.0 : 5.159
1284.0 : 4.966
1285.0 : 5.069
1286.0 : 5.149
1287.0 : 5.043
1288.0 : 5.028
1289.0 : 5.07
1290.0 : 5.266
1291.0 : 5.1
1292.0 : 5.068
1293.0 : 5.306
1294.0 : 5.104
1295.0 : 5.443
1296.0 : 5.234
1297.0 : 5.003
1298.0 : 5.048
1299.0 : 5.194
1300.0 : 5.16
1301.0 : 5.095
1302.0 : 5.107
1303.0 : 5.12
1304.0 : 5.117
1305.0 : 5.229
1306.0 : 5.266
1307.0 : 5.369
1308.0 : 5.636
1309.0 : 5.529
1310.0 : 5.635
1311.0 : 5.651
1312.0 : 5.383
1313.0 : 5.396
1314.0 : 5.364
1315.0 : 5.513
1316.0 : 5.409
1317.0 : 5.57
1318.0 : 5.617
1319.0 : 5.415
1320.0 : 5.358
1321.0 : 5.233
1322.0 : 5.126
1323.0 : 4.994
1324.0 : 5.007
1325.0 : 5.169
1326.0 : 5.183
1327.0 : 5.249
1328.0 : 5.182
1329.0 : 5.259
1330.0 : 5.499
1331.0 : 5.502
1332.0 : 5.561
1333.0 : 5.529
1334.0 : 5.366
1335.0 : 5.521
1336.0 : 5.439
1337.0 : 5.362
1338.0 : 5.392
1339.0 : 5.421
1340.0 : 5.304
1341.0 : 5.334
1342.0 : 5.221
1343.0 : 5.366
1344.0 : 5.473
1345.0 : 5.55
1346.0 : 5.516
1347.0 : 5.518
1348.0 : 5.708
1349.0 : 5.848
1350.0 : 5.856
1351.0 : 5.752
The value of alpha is 1.31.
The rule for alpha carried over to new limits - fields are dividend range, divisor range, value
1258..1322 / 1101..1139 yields 1.24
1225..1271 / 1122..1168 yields 1.13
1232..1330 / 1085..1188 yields 1.21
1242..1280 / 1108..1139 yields 1.17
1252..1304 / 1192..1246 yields 1.21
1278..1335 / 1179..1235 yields 1.21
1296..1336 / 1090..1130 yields 1.27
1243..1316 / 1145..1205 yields 1.18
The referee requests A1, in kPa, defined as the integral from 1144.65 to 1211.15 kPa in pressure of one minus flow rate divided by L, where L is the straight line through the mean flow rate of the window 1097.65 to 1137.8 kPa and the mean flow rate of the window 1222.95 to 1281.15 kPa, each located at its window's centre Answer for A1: 2.0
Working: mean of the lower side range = 4.27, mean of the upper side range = 4.7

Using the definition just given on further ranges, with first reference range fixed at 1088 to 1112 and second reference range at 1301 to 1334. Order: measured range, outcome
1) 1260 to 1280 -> -1.01 kPa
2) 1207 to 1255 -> 5.97 kPa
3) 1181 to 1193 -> -0.03 kPa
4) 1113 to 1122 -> -0.30 kPa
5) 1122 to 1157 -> 1.99 kPa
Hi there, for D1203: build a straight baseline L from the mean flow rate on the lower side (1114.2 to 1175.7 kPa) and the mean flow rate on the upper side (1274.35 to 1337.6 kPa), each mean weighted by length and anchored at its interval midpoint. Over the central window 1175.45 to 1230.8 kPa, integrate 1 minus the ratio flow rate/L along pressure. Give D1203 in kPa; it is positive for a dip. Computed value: 1.6 kPa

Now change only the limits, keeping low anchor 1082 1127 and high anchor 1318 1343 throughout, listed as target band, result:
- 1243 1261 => 0.9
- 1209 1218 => 1.0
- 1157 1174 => 0.8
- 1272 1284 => -0.6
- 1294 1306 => 0.0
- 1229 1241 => 1.9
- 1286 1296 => -0.1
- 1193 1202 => -0.1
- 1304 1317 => -0.6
